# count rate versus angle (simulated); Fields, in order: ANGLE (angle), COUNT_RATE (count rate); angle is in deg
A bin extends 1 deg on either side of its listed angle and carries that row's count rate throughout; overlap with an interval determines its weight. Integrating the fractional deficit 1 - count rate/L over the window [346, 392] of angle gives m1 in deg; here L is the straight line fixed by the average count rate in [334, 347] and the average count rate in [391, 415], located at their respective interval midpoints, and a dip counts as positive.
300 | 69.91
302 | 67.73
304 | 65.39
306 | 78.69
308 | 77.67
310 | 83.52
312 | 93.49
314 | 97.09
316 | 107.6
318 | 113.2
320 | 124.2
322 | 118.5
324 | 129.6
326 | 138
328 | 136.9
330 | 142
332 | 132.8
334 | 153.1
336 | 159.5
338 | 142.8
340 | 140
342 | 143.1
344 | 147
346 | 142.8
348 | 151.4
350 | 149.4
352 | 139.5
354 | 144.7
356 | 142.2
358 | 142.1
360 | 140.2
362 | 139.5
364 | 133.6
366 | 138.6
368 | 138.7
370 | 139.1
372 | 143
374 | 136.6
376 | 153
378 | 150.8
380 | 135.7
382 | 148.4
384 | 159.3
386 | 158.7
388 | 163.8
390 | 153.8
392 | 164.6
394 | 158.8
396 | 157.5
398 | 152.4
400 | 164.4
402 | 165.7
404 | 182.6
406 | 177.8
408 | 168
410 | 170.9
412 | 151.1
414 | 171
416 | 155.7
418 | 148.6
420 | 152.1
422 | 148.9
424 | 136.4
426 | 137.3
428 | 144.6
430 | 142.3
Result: 2.7 deg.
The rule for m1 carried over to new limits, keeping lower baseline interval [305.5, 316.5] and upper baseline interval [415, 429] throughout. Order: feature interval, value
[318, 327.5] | -3.10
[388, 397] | -1.93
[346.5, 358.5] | -3.73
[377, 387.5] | -2.11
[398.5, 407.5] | -2.29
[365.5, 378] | -2.27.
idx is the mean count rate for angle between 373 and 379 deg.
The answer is 147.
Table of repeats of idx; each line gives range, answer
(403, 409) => 176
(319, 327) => 128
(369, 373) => 141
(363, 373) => 139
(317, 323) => 119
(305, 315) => 86.1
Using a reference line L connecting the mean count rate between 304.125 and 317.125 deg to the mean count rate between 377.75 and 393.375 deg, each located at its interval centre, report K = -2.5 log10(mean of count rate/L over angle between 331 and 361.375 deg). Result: -0.210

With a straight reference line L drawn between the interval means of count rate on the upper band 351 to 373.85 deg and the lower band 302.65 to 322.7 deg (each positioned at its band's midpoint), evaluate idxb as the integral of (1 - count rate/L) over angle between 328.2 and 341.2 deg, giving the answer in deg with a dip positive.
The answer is -3.3 deg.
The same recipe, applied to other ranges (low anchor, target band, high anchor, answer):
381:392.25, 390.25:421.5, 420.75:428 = -2.7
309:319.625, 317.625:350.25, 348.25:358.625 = -4.6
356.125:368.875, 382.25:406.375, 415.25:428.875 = -3.3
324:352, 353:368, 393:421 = 1.0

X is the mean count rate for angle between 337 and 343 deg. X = 142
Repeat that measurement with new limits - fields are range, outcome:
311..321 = 107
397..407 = 169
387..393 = 161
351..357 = 142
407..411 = 169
